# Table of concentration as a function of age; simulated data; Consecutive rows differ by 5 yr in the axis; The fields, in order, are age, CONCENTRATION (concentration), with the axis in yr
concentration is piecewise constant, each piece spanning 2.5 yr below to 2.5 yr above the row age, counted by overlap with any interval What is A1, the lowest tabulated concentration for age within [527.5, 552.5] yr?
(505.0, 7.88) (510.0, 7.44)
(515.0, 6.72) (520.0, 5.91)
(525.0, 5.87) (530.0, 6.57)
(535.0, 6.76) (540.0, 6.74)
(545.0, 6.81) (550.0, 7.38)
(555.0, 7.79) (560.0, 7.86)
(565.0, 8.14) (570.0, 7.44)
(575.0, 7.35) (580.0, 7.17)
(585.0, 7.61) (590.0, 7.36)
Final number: 6.57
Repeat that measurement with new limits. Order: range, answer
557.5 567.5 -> 7.86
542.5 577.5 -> 6.81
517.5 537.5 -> 5.87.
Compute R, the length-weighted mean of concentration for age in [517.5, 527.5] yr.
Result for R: 5.89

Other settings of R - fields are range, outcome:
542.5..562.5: 7.46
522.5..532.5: 6.22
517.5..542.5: 6.37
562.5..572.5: 7.79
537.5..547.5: 6.78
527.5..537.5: 6.67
